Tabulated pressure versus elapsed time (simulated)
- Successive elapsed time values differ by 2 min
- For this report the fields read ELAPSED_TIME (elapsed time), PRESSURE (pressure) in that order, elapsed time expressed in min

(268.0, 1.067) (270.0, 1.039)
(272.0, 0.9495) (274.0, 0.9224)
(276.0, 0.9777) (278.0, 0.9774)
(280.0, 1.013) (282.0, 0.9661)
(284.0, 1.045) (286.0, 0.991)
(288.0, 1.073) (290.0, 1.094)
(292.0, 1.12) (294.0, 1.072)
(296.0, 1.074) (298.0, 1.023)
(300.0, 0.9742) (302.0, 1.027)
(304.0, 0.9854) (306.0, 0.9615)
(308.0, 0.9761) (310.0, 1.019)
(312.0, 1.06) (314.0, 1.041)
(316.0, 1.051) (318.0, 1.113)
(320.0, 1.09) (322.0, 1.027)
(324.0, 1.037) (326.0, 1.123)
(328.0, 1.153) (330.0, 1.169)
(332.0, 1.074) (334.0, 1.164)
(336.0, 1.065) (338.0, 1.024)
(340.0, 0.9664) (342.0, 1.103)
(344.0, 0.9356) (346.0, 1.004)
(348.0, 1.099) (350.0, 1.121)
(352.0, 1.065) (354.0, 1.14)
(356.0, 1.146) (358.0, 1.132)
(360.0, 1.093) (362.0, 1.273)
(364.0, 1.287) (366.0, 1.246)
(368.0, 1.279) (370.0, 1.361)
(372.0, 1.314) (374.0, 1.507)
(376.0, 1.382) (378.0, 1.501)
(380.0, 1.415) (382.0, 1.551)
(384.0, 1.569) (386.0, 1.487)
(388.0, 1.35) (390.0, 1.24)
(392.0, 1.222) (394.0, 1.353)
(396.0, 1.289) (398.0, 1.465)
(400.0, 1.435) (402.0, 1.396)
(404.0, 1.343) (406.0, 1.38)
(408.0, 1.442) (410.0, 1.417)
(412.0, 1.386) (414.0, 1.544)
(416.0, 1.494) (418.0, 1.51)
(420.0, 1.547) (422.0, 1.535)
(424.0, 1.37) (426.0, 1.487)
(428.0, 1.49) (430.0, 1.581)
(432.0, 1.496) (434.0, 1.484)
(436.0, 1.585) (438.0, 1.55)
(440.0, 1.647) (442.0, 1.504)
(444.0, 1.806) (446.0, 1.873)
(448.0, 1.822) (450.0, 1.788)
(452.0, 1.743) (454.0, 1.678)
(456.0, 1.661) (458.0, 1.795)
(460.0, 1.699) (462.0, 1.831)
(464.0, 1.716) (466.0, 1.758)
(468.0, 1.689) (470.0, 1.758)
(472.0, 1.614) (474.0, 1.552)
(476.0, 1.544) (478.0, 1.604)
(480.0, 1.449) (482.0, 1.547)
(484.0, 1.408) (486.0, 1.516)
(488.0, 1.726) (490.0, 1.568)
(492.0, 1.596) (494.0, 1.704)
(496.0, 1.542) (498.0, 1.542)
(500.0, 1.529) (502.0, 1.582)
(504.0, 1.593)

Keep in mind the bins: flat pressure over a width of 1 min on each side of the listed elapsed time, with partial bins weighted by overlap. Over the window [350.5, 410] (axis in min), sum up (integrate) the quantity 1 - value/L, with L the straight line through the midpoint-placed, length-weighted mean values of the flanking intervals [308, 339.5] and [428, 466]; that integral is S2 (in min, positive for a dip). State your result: 0.8 min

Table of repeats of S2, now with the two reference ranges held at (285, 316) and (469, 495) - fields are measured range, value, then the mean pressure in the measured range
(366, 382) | -1.8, 1.39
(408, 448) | -3.5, 1.55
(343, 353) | 1.1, 1.04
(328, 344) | 0.9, 1.08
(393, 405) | -0.4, 1.38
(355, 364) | 0.3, 1.17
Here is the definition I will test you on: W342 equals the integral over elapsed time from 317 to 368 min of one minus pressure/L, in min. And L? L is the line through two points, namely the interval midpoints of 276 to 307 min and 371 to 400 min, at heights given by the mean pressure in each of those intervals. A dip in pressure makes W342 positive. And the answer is 5.0 min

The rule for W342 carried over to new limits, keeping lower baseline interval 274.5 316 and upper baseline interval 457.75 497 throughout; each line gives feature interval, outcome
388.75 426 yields -0.4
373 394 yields -1.7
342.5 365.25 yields 1.9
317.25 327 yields 0.3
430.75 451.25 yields -2.0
